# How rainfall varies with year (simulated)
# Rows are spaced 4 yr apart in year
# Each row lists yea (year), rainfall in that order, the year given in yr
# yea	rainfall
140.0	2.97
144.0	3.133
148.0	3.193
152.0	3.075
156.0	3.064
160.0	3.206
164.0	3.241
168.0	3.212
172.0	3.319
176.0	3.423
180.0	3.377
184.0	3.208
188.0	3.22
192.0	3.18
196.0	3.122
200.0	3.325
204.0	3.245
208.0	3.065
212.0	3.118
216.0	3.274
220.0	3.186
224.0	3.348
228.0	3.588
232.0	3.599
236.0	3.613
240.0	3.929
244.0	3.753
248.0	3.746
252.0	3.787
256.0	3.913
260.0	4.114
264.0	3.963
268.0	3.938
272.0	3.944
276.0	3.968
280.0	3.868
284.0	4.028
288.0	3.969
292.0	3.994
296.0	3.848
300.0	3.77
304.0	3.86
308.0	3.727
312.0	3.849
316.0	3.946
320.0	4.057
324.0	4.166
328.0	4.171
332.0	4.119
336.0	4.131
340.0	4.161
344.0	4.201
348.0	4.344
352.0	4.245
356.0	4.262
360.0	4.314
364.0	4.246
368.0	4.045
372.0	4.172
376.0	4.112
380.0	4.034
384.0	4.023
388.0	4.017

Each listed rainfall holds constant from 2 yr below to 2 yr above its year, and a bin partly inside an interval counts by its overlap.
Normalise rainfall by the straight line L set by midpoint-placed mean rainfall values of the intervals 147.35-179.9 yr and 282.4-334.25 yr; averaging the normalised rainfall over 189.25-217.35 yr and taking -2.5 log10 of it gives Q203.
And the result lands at 0.08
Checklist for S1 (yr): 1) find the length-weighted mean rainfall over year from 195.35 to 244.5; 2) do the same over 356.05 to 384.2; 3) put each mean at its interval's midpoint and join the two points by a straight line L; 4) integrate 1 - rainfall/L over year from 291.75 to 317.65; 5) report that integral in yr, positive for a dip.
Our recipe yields -0.2 yr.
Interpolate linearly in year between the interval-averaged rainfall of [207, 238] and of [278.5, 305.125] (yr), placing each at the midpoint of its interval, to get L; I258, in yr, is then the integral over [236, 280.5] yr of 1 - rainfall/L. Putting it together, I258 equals -3.1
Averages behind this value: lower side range 3.36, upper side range 3.91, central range 3.89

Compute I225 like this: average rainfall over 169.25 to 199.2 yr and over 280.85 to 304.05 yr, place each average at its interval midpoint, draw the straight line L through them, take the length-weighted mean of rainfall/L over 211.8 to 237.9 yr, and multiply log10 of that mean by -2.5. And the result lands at 0.03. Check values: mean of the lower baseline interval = 3.27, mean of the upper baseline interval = 3.91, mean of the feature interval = 3.41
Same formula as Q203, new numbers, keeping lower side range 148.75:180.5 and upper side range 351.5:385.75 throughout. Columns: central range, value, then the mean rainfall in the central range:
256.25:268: -0.09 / 4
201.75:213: 0.09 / 3.15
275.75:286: -0.05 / 3.95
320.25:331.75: -0.05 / 4.14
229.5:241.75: -0.04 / 3.7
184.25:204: 0.05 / 3.21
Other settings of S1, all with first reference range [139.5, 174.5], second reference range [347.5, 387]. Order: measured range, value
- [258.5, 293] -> -2.22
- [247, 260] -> -0.85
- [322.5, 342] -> -0.72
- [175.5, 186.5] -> -0.12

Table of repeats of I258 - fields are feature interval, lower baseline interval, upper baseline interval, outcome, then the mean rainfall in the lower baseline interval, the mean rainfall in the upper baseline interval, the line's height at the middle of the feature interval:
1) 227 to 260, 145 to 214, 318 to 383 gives -1.8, 3.21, 4.17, 3.57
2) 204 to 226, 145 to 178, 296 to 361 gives 1.8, 3.21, 4.07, 3.49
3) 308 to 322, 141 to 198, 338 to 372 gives 0.3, 3.21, 4.22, 4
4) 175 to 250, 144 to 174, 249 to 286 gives 3.7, 3.18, 3.94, 3.56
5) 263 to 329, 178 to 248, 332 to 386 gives -2.0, 3.37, 4.17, 3.83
